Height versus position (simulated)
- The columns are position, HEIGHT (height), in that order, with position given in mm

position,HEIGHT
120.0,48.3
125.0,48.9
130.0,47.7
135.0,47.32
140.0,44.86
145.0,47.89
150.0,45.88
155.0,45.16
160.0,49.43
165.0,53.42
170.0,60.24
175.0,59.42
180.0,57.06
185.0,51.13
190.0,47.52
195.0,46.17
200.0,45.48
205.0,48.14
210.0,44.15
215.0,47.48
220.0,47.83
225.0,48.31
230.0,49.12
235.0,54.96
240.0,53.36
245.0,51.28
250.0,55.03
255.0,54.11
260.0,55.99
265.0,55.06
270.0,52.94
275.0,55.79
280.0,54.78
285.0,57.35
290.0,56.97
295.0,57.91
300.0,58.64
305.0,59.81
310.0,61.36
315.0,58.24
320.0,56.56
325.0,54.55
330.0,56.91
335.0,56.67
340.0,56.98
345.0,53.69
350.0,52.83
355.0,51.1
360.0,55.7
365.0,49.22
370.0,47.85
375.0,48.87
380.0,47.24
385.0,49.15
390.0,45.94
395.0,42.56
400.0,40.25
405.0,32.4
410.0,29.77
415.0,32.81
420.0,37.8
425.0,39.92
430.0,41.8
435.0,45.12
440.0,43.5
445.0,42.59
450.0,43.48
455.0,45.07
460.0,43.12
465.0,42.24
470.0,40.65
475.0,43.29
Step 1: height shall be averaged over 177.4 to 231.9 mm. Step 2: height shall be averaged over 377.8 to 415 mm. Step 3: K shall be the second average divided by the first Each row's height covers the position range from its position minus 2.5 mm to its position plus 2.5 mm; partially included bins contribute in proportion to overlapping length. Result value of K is 0.84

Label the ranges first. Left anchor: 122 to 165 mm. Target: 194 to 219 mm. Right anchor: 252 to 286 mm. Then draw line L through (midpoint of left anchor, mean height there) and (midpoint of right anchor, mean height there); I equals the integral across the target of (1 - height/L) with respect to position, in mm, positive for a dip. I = 2.4 mm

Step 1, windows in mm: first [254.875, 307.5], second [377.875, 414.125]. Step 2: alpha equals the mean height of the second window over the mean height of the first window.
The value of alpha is 0.7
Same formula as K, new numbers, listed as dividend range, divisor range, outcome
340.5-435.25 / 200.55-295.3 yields 0.85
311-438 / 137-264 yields 0.94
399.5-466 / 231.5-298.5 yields 0.73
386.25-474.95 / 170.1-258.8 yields 0.80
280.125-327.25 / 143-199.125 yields 1.13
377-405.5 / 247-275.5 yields 0.80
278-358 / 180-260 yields 1.13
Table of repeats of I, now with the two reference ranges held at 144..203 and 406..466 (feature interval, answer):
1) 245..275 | -4.5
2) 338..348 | -2.5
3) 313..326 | -3.4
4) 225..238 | -0.8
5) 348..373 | -4.6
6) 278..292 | -3.0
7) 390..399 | -0.2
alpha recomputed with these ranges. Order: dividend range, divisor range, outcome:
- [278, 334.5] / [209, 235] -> 1.19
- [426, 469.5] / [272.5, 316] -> 0.75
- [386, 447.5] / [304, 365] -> 0.71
